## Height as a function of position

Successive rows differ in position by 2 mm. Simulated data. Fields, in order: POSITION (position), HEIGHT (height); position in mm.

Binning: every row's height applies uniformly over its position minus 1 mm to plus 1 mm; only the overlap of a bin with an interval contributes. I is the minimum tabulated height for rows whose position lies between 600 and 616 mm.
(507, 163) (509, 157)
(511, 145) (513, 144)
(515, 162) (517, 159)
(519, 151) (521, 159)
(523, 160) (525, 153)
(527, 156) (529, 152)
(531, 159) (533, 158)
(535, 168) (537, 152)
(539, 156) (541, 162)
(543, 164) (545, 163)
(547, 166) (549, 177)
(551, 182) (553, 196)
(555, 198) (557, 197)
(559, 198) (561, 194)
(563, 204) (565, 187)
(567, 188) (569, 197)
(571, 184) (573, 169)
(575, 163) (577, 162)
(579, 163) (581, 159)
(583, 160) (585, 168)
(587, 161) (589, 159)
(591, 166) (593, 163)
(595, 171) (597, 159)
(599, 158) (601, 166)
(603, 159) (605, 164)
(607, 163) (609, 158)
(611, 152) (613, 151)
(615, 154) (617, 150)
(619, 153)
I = 151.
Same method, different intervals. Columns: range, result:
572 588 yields 159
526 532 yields 152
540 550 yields 162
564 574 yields 169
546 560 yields 166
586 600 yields 158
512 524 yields 144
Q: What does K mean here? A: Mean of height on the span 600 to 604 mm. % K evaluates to 162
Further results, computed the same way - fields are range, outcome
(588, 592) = 162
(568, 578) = 175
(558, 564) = 199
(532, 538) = 159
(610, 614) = 152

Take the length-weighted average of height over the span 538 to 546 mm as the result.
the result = 161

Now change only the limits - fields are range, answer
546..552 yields 175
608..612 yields 155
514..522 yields 158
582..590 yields 162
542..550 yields 168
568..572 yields 190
